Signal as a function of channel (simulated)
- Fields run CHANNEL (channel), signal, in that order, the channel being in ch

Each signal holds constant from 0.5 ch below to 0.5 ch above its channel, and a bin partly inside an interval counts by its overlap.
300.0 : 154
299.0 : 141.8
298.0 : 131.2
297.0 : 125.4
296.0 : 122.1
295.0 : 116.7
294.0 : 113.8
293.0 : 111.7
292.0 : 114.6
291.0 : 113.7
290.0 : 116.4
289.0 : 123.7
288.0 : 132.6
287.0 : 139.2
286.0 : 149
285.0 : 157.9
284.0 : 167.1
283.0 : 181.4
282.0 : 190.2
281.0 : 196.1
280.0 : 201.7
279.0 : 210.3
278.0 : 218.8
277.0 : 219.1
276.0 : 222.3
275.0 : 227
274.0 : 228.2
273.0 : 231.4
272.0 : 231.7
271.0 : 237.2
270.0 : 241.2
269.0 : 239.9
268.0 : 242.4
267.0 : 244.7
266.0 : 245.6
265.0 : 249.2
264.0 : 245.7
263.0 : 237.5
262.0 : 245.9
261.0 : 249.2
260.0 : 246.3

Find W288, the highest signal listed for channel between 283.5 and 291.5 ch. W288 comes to 167.1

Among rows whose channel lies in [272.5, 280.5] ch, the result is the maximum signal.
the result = 231.4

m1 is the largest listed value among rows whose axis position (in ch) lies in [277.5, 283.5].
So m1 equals 218.8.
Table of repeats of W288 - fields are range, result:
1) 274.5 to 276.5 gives 227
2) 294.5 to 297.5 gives 125.4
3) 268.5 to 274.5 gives 241.2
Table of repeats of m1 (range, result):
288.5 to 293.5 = 123.7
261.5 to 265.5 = 249.2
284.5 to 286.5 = 157.9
